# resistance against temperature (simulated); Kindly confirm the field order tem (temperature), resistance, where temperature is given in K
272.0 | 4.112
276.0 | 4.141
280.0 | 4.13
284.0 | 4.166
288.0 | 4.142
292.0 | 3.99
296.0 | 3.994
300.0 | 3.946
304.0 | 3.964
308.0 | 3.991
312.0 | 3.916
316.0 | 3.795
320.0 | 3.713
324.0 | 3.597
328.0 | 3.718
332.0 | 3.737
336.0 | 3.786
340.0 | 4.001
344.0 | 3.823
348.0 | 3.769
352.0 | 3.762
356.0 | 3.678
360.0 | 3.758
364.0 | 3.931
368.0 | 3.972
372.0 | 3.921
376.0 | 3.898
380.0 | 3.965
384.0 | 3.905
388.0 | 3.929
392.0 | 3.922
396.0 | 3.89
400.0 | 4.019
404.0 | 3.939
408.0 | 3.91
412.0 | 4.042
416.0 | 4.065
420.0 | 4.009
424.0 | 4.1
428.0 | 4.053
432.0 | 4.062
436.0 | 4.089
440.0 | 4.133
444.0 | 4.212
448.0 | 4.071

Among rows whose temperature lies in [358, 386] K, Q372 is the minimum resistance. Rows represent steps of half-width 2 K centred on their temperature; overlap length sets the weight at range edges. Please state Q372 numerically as 3.758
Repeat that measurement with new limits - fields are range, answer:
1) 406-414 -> 3.91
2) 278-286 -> 4.13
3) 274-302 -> 3.946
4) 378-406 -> 3.89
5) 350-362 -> 3.678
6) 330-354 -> 3.737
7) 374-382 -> 3.898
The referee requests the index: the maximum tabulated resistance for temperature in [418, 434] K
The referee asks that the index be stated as 4.1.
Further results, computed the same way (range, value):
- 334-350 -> 4.001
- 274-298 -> 4.166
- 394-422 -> 4.065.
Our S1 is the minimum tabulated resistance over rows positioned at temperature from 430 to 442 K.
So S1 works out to 4.062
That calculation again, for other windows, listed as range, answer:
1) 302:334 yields 3.597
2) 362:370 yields 3.931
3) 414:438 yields 4.009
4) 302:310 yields 3.964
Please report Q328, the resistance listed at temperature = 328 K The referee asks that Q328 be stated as 3.718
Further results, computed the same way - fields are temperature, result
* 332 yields 3.737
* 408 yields 3.91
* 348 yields 3.769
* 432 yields 4.062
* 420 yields 4.009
